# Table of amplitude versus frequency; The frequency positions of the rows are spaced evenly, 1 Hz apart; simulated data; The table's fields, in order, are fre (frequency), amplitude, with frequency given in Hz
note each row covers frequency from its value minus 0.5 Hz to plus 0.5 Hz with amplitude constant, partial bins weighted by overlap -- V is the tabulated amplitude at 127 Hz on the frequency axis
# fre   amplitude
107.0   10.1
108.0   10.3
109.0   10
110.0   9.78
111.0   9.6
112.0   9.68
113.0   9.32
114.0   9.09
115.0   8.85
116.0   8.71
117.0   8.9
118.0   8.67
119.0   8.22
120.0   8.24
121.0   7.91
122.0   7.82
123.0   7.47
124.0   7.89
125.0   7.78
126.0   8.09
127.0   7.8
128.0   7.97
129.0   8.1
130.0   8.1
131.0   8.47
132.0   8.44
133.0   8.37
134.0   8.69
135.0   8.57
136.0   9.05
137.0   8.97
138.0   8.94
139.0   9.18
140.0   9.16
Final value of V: 7.8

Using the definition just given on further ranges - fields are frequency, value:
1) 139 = 9.18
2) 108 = 10.3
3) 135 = 8.57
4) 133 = 8.37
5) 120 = 8.24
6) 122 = 7.82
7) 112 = 9.68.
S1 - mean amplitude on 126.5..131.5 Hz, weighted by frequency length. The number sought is 8.09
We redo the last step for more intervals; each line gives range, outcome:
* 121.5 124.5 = 7.73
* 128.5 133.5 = 8.3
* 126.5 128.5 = 7.88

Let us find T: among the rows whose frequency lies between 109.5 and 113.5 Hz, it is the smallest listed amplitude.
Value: 9.32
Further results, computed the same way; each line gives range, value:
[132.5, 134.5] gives 8.37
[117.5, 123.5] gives 7.47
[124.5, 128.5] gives 7.78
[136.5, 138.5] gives 8.94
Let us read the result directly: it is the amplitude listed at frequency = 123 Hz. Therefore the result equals 7.47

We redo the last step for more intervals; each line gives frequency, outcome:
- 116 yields 8.71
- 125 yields 7.78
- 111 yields 9.6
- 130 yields 8.1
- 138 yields 8.94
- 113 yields 9.32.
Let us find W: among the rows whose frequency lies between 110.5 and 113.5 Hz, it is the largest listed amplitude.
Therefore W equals 9.68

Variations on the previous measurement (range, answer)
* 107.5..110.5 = 10.3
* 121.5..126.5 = 8.09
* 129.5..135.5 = 8.69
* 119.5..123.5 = 8.24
